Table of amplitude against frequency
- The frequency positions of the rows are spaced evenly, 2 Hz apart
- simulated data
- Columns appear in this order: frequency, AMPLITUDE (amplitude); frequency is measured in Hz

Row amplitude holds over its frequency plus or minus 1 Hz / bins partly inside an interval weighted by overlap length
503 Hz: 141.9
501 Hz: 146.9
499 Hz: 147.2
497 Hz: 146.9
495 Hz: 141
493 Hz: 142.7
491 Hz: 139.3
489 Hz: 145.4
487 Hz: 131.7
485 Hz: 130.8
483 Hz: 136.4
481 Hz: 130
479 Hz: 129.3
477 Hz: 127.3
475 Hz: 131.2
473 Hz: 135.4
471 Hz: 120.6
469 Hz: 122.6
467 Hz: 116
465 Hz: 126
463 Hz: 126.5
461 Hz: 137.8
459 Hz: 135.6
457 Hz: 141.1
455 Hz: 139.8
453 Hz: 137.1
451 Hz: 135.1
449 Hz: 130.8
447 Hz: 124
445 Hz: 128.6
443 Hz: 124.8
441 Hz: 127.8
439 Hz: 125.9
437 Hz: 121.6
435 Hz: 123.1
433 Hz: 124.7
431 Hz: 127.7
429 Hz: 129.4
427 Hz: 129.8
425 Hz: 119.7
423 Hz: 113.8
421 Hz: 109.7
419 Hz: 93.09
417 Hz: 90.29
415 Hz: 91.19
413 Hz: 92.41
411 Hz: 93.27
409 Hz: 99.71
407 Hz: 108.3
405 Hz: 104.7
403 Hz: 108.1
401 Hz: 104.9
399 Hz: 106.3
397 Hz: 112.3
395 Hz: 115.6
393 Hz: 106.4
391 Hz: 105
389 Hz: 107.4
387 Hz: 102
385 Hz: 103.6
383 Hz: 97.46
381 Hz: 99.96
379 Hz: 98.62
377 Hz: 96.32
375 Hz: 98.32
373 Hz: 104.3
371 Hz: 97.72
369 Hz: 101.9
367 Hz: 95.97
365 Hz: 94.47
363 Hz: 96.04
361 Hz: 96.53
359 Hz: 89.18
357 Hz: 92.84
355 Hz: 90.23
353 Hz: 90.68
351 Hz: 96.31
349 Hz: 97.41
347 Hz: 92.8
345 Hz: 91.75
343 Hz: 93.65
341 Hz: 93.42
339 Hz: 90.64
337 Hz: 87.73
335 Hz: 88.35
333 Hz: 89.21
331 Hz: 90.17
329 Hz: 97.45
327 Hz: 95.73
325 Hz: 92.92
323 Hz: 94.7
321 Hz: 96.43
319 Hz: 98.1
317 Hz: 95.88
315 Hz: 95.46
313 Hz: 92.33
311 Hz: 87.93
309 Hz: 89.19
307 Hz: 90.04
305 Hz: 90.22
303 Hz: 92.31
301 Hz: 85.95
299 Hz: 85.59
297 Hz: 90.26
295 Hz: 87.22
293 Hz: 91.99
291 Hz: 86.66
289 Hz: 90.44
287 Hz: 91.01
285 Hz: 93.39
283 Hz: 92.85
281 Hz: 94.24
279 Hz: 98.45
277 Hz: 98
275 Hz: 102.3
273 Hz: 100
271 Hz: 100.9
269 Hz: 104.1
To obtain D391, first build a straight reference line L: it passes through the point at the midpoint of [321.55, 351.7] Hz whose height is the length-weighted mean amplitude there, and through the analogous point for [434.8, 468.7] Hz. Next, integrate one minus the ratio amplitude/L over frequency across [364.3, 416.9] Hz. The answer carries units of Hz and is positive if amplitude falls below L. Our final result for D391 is 3.9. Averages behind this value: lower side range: 92.8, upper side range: 130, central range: 102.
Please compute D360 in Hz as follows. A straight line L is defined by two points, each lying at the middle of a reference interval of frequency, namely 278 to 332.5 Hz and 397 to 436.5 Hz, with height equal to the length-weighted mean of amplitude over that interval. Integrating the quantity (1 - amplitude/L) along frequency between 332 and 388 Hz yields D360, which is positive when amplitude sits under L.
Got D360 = 2.9 Hz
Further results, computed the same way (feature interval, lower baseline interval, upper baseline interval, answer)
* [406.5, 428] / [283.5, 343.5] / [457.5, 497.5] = 2.55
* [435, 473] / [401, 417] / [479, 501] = -2.44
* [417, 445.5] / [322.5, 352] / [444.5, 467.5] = 0.85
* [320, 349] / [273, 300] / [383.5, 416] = 1.41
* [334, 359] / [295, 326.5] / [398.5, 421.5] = 0.69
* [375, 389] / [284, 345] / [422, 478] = 1.22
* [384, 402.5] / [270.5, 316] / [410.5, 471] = 0.84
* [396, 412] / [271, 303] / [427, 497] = 1.84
